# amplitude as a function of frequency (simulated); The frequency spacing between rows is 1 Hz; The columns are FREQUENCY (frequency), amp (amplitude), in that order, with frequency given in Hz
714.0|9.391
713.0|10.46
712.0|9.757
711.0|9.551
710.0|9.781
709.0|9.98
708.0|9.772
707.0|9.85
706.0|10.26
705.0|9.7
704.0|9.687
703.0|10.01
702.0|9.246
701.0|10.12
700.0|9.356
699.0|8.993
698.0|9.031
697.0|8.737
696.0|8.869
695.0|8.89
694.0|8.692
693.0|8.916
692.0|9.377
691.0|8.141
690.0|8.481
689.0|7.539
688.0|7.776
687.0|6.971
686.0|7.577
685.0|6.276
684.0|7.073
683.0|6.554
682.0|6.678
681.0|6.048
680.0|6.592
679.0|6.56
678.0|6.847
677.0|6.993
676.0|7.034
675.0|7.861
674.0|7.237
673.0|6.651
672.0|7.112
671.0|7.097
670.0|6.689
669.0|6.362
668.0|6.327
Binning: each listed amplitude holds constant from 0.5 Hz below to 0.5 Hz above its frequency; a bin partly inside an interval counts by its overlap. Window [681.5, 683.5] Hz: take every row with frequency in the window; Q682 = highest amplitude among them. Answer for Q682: 6.678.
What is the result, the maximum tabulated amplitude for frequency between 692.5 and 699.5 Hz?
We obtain 9.031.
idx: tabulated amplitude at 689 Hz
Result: 7.539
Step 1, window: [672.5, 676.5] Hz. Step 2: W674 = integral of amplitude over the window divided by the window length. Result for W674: 7.2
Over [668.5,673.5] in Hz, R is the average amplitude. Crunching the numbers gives 6.78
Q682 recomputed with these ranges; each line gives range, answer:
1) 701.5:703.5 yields 10.01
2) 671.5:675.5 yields 7.861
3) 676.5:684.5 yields 7.073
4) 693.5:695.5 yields 8.89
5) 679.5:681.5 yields 6.592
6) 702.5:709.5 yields 10.26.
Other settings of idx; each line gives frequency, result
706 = 10.26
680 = 6.592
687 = 6.971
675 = 7.861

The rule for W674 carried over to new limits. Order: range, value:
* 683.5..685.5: 6.67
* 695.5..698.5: 8.88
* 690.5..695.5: 8.8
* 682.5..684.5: 6.81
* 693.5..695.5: 8.79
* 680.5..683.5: 6.43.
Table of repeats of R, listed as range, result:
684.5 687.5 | 6.94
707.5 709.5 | 9.88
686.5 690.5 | 7.69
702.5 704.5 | 9.85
